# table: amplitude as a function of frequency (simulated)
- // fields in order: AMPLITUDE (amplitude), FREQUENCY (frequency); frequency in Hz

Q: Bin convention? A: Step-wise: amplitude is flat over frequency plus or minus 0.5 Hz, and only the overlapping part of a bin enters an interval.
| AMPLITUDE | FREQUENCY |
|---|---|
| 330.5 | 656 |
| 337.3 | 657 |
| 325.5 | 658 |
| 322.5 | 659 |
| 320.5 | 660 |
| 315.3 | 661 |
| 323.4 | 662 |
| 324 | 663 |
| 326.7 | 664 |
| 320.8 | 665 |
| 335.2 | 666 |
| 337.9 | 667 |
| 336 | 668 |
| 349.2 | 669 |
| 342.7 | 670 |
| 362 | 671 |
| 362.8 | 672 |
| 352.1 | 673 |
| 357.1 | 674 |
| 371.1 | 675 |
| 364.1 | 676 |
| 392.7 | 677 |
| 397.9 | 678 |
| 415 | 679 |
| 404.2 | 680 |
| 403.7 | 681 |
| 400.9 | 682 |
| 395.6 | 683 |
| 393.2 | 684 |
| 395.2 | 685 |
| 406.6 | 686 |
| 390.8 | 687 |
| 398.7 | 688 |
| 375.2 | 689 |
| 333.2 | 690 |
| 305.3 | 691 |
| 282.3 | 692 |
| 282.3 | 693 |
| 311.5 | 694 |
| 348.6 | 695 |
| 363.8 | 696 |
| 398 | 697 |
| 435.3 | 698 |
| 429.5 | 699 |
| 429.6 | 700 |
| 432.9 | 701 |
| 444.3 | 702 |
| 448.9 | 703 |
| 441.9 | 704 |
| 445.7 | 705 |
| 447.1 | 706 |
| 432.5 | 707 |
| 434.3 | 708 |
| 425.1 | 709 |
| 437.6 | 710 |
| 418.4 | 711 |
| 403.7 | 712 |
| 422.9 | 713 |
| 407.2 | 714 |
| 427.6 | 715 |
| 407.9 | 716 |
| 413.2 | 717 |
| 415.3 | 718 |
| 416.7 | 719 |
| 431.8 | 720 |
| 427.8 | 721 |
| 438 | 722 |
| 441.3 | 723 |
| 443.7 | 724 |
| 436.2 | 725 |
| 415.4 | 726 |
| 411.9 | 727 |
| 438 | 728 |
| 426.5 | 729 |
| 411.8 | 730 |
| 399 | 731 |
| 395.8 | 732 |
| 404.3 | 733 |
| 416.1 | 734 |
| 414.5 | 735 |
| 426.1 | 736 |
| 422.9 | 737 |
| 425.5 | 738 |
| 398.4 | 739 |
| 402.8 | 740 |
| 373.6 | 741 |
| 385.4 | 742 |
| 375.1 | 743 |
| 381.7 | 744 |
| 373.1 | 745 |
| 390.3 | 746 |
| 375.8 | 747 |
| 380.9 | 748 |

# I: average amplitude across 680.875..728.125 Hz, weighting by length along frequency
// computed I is 406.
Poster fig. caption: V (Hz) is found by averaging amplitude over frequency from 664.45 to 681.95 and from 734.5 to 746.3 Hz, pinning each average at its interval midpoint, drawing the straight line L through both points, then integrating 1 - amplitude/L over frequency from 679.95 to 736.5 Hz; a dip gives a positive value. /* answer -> -3.6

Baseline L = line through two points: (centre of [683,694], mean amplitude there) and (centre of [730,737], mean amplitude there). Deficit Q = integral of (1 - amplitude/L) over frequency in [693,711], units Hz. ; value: -2.0 Hz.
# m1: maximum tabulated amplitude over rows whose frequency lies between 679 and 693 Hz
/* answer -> 415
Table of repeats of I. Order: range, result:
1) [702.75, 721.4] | 426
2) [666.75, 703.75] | 378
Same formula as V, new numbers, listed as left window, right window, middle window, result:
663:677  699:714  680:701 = 1.0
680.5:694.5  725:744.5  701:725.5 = -2.7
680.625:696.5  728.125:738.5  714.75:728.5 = -0.9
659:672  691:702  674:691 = -1.5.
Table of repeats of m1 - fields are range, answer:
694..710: 448.9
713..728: 443.7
